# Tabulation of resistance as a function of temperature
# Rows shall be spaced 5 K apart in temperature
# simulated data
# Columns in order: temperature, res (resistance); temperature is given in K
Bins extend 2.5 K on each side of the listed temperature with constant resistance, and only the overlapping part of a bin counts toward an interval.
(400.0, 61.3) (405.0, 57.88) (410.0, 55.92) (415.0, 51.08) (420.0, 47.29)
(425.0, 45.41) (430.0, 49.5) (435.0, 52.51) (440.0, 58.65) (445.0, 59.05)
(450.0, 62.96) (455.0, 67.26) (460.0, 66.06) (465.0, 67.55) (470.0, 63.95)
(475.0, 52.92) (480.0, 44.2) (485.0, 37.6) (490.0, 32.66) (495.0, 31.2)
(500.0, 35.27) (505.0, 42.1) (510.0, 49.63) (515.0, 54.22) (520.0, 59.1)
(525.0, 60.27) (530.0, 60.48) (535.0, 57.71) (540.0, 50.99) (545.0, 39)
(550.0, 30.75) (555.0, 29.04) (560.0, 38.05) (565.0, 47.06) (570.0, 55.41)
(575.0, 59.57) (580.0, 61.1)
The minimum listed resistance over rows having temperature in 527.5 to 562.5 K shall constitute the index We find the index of 29.04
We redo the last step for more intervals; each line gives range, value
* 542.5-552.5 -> 30.75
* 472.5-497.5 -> 31.2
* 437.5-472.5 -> 58.65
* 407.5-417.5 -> 51.08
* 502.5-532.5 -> 42.1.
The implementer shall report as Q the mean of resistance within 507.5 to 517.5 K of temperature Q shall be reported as 51.9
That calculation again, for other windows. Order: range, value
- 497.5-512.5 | 42.3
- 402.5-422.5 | 53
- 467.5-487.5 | 49.7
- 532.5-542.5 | 54.4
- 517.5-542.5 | 57.7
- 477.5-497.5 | 36.4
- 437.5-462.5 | 62.8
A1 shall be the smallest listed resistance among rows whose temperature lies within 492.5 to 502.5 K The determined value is 31.2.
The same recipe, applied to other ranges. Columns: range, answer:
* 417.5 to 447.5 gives 45.41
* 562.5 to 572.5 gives 47.06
